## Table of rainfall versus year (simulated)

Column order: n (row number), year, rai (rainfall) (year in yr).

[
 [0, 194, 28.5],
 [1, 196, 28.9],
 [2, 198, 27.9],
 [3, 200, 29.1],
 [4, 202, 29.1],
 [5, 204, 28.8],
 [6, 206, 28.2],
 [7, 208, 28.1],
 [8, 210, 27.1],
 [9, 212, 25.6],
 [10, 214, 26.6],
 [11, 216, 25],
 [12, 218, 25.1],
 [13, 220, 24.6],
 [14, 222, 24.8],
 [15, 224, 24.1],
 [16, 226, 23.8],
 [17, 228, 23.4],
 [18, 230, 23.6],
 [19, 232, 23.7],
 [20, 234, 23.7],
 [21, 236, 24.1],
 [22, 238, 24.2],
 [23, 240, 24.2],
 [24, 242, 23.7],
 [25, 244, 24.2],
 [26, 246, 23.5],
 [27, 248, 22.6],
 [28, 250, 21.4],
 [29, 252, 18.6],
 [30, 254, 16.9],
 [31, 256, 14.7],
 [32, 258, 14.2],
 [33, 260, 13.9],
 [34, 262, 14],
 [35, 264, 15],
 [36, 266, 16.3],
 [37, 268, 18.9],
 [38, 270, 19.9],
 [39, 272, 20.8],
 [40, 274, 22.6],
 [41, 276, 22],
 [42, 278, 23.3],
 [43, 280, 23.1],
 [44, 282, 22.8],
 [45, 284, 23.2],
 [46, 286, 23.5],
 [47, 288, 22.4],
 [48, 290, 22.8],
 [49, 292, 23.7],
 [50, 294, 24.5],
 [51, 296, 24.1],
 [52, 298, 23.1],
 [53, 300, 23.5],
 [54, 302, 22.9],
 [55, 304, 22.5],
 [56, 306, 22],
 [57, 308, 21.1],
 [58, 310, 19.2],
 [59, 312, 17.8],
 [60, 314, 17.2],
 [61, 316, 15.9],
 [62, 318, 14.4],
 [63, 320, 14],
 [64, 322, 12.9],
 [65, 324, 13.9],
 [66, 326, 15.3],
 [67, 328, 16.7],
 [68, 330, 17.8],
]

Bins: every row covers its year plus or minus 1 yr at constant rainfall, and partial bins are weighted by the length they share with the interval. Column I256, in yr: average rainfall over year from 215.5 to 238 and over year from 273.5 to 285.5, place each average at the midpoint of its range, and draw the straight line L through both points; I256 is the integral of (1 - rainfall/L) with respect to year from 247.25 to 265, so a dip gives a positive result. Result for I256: 5.1 yr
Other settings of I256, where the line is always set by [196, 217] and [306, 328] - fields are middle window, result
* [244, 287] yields 3.6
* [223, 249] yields 0.9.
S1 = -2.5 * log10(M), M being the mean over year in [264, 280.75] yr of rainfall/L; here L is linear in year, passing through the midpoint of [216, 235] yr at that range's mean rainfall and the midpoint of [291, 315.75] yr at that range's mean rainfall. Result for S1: 0.11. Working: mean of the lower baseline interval 24.1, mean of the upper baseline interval 21.6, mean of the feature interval 20.5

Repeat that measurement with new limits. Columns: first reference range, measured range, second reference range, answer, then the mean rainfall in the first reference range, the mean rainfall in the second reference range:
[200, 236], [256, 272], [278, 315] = 0.41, 25.7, 22.2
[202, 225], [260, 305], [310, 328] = -0.13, 26.3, 15.5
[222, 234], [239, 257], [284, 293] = 0.12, 23.8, 23.1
